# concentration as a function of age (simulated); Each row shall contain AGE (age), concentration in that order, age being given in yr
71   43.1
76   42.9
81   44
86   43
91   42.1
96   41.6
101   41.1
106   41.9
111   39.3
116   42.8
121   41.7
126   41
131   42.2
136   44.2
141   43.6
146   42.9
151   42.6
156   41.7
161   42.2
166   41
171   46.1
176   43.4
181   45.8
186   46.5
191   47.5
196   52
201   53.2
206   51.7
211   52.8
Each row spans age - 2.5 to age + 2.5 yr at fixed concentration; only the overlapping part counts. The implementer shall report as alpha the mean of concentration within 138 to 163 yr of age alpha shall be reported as 42.6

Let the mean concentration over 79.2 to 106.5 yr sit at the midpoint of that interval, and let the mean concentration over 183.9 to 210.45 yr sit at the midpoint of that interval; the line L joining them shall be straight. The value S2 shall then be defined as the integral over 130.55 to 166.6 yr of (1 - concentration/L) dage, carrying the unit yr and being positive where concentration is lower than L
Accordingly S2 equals 3.1 yr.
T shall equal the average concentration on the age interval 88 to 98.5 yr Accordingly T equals 41.9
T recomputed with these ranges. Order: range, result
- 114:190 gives 43.3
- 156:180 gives 43.2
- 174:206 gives 48.4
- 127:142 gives 43.1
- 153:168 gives 41.7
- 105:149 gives 42.2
